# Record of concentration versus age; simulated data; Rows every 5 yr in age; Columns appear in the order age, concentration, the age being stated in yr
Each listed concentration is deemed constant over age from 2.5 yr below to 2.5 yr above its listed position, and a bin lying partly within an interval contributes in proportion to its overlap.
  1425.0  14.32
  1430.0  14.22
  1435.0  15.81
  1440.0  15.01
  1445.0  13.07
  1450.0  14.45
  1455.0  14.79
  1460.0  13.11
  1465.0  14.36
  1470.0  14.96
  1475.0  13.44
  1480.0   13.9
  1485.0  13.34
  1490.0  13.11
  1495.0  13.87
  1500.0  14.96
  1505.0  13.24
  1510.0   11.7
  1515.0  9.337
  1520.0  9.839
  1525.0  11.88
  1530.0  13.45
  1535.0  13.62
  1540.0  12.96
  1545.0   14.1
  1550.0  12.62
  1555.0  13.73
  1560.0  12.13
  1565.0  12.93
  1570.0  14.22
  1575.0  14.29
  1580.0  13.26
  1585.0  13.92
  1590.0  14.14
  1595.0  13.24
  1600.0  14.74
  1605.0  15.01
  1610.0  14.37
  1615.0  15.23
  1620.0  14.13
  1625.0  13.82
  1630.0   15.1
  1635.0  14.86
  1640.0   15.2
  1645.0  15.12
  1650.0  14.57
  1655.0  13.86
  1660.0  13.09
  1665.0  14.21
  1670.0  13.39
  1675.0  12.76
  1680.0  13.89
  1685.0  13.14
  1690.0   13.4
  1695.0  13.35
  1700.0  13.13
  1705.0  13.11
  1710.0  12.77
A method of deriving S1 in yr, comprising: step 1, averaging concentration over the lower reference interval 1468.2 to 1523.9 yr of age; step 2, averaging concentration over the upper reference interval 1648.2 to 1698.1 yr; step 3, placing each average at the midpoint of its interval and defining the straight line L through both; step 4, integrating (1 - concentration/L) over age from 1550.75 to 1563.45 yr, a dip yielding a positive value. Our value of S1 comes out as 0.2 yr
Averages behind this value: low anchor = 12.8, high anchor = 13.5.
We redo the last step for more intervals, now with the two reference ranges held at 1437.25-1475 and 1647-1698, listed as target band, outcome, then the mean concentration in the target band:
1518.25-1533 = 2.2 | 11.9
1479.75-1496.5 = 0.7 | 13.5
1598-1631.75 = -2.1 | 14.6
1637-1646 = -1.0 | 15.1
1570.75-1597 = 0.0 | 13.8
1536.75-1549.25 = 0.5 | 13.4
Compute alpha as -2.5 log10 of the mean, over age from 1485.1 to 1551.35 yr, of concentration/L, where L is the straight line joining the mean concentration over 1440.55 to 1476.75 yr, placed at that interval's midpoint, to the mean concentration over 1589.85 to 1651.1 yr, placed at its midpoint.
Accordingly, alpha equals 0.13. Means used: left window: 14.1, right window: 14.6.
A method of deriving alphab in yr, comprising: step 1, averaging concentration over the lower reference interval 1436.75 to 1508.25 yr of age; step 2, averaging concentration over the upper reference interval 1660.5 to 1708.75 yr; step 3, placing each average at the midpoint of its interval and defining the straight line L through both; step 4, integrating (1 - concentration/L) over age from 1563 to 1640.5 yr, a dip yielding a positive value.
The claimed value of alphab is -3.9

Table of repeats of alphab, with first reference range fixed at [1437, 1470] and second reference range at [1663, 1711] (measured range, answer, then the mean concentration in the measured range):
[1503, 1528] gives 4.97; 11.2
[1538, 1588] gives 1.34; 13.4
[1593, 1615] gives -1.33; 14.5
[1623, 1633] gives -0.71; 14.5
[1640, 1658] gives -1.47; 14.6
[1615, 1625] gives -0.55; 14.3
